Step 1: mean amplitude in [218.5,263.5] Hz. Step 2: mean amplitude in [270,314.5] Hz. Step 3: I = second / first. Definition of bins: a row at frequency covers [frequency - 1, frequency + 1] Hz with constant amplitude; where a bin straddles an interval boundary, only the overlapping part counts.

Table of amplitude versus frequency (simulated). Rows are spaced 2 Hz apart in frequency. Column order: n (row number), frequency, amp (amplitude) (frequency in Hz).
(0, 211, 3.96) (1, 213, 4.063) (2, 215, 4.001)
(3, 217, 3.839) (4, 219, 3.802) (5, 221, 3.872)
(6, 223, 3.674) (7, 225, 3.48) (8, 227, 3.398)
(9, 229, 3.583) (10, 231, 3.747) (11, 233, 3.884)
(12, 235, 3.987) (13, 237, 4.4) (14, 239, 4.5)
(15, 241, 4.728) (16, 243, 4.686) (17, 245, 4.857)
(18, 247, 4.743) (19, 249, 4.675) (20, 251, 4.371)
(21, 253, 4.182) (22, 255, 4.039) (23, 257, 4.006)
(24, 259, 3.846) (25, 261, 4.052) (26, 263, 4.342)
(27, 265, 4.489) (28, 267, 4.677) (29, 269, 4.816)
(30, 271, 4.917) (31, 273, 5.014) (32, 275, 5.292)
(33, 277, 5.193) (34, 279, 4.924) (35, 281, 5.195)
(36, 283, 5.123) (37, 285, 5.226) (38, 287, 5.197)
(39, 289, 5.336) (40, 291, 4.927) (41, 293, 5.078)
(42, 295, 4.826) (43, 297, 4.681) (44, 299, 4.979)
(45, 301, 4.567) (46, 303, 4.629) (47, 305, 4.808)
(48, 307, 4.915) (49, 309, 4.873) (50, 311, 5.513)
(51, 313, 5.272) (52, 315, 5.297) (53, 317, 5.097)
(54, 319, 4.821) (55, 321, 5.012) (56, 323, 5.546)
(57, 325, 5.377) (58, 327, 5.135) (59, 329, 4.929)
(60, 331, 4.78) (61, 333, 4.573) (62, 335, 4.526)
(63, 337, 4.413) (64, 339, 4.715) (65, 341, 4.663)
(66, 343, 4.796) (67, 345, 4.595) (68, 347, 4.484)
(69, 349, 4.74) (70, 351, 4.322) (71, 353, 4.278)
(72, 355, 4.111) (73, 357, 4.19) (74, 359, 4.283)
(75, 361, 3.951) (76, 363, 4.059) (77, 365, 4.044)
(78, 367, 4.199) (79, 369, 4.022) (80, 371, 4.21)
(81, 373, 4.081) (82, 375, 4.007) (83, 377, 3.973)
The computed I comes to 1.22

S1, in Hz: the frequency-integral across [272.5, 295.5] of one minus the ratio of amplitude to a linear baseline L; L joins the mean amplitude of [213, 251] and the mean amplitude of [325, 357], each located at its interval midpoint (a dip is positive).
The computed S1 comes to -4.07 Hz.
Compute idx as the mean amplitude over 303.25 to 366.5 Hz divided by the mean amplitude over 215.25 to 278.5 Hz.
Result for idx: 1.1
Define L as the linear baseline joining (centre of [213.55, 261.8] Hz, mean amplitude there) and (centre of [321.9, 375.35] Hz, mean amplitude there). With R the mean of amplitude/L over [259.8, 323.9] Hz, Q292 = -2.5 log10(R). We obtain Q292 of -0.16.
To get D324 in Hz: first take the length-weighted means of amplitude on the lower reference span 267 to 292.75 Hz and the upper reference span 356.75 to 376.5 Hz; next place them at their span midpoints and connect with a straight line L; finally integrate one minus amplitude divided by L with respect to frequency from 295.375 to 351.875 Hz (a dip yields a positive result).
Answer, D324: -3.4 Hz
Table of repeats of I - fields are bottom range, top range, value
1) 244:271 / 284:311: 1.12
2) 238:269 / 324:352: 1.07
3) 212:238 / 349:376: 1.09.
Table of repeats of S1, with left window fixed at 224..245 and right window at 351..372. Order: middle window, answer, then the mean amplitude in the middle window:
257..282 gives -3.7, 4.7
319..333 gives -3.2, 5.07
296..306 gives -1.5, 4.73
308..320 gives -3.0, 5.15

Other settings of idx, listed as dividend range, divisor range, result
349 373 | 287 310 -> 0.85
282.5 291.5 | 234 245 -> 1.15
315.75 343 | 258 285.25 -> 1.02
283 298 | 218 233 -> 1.38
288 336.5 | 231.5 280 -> 1.10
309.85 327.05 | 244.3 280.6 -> 1.14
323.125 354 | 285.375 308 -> 0.96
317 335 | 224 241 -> 1.27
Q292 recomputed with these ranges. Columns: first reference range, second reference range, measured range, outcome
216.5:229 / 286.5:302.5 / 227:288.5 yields -0.06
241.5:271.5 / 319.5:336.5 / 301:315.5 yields -0.04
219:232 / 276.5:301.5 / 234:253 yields -0.13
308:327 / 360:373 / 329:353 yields 0.01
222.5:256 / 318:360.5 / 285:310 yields -0.10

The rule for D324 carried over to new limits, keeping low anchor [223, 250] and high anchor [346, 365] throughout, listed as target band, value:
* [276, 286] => -2.18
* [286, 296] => -2.03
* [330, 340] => -0.84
